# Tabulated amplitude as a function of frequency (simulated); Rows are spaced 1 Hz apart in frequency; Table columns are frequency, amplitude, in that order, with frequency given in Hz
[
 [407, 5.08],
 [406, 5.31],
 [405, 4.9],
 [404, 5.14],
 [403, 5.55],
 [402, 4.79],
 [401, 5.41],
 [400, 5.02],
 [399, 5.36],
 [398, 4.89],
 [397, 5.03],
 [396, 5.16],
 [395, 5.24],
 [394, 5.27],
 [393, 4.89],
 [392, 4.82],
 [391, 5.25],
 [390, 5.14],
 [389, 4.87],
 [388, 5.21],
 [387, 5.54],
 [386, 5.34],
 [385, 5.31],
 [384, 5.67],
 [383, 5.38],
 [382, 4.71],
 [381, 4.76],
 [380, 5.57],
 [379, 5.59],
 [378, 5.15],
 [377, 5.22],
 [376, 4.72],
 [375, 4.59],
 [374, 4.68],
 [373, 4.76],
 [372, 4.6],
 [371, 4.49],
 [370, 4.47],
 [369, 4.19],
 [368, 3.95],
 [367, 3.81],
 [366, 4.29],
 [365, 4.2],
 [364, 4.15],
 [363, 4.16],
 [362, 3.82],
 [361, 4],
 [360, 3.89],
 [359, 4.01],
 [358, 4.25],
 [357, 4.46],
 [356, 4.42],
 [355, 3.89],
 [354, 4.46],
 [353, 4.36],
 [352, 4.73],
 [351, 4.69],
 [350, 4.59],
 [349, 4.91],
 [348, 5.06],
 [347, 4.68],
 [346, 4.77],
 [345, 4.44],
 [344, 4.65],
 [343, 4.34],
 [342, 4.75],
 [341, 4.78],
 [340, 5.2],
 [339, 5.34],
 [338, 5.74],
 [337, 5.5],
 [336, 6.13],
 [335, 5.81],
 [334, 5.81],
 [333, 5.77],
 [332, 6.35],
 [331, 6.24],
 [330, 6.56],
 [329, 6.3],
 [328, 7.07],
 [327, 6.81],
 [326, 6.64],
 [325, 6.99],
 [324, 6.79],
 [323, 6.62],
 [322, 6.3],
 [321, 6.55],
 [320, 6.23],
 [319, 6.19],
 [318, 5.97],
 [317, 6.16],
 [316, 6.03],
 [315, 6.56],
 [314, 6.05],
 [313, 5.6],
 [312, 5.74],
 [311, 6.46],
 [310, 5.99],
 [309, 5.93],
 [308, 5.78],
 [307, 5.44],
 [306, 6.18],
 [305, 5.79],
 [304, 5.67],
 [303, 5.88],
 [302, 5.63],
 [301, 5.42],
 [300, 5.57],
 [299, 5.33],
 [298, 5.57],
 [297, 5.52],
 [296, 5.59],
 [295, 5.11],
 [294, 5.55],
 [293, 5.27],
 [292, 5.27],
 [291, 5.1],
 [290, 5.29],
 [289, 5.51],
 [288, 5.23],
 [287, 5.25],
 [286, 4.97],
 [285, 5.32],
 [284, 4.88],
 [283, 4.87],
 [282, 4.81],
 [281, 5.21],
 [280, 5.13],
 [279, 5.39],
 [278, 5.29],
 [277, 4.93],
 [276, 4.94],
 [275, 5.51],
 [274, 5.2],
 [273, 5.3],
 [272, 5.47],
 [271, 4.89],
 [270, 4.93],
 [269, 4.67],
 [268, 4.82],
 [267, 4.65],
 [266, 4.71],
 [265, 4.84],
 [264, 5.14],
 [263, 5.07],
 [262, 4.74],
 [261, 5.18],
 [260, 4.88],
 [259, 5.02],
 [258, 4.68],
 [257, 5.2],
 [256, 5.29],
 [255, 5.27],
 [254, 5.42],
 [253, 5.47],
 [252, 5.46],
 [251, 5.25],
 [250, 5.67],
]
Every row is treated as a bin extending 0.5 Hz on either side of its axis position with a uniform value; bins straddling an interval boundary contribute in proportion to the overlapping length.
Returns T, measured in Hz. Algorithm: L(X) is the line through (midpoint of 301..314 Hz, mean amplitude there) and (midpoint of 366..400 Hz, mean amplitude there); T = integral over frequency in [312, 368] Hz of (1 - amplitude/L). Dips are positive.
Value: 1.8 Hz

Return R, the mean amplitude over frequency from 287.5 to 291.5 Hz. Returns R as 5.28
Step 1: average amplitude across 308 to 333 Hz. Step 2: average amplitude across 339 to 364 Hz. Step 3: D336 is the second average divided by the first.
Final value 0.7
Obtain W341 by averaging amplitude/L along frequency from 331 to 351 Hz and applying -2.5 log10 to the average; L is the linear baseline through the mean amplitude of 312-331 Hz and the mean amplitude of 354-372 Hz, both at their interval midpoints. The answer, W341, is 0.03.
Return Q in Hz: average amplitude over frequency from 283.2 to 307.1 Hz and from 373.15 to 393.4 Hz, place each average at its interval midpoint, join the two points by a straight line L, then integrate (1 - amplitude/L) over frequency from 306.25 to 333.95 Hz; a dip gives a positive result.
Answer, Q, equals -4.8 Hz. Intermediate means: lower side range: 5.42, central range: 6.26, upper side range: 5.12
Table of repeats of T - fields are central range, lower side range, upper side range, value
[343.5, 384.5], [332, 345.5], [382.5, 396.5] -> 5.4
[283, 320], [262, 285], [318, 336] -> 0.7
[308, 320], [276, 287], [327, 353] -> -1.9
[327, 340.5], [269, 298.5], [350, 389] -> -3.2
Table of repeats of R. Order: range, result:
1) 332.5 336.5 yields 5.88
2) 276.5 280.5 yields 5.18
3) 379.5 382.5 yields 5.01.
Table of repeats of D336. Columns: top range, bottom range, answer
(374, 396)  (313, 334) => 0.81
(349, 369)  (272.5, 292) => 0.82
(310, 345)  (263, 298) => 1.16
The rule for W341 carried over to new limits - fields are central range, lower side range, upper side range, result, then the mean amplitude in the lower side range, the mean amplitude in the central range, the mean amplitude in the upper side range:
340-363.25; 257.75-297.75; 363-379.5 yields 0.05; 5.11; 4.46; 4.54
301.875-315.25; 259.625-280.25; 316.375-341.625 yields -0.03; 5.03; 5.9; 6.15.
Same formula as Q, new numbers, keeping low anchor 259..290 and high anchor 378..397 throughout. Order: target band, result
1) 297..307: -1.09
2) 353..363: 1.97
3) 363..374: 1.86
